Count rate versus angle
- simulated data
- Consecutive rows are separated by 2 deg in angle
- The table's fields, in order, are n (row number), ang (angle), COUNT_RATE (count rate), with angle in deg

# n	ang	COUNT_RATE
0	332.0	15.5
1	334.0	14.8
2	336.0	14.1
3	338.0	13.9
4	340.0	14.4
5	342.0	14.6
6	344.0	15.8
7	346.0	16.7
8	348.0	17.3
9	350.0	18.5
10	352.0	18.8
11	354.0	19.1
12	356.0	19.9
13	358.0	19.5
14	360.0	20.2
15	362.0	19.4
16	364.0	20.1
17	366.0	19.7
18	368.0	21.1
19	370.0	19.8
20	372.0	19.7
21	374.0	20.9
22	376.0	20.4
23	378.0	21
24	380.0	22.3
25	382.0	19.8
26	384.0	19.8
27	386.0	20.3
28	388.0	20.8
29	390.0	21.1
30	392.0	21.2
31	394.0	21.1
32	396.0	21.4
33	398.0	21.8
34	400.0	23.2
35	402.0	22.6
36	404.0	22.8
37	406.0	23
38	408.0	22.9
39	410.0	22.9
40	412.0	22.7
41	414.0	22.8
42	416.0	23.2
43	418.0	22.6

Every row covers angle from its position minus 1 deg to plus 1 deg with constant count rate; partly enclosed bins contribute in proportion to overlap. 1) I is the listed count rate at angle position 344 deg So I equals 15.8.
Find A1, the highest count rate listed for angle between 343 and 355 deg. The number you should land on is 19.1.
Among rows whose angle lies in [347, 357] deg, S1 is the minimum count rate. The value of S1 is 17.3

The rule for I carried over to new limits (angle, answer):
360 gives 20.2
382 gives 19.8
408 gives 22.9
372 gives 19.7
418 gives 22.6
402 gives 22.6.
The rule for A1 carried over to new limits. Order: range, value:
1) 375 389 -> 22.3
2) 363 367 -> 20.1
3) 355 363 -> 20.2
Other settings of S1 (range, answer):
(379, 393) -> 19.8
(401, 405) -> 22.6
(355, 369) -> 19.4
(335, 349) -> 13.9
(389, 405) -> 21.1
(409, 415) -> 22.7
